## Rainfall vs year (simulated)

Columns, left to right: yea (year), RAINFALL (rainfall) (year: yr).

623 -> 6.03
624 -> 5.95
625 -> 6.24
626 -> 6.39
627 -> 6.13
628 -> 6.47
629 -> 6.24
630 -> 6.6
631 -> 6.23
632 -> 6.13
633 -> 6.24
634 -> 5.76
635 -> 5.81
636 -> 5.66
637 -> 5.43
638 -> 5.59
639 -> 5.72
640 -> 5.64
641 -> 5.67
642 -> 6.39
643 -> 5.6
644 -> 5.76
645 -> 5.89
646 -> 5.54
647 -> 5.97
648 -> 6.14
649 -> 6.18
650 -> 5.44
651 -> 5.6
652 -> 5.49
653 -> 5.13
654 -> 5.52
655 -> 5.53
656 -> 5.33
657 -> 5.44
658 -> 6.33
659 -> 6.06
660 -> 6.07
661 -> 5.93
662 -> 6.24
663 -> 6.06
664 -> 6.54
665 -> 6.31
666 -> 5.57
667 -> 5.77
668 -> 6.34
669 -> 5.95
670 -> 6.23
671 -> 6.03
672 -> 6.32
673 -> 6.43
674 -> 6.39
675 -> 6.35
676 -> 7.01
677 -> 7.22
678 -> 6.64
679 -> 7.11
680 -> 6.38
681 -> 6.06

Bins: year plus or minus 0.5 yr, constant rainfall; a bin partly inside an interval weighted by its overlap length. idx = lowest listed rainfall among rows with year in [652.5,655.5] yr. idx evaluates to 5.13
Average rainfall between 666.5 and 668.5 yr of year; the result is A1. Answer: 6.05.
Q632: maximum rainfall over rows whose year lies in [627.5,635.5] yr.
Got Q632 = 6.6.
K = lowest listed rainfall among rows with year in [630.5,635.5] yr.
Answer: 5.76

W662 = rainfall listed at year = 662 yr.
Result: 6.24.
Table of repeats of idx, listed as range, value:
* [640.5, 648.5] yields 5.54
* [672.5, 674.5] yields 6.39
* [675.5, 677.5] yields 7.01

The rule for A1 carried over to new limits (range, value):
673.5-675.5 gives 6.37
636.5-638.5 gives 5.51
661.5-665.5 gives 6.29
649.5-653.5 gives 5.42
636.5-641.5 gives 5.61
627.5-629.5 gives 6.36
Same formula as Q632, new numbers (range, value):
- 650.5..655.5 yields 5.6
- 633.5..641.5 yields 5.81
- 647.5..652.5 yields 6.18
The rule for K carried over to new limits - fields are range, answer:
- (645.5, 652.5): 5.44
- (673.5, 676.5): 6.35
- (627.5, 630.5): 6.24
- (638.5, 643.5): 5.6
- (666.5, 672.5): 5.77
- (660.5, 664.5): 5.93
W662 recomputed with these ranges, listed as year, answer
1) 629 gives 6.24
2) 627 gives 6.13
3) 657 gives 5.44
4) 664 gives 6.54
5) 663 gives 6.06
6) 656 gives 5.33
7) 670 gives 6.23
